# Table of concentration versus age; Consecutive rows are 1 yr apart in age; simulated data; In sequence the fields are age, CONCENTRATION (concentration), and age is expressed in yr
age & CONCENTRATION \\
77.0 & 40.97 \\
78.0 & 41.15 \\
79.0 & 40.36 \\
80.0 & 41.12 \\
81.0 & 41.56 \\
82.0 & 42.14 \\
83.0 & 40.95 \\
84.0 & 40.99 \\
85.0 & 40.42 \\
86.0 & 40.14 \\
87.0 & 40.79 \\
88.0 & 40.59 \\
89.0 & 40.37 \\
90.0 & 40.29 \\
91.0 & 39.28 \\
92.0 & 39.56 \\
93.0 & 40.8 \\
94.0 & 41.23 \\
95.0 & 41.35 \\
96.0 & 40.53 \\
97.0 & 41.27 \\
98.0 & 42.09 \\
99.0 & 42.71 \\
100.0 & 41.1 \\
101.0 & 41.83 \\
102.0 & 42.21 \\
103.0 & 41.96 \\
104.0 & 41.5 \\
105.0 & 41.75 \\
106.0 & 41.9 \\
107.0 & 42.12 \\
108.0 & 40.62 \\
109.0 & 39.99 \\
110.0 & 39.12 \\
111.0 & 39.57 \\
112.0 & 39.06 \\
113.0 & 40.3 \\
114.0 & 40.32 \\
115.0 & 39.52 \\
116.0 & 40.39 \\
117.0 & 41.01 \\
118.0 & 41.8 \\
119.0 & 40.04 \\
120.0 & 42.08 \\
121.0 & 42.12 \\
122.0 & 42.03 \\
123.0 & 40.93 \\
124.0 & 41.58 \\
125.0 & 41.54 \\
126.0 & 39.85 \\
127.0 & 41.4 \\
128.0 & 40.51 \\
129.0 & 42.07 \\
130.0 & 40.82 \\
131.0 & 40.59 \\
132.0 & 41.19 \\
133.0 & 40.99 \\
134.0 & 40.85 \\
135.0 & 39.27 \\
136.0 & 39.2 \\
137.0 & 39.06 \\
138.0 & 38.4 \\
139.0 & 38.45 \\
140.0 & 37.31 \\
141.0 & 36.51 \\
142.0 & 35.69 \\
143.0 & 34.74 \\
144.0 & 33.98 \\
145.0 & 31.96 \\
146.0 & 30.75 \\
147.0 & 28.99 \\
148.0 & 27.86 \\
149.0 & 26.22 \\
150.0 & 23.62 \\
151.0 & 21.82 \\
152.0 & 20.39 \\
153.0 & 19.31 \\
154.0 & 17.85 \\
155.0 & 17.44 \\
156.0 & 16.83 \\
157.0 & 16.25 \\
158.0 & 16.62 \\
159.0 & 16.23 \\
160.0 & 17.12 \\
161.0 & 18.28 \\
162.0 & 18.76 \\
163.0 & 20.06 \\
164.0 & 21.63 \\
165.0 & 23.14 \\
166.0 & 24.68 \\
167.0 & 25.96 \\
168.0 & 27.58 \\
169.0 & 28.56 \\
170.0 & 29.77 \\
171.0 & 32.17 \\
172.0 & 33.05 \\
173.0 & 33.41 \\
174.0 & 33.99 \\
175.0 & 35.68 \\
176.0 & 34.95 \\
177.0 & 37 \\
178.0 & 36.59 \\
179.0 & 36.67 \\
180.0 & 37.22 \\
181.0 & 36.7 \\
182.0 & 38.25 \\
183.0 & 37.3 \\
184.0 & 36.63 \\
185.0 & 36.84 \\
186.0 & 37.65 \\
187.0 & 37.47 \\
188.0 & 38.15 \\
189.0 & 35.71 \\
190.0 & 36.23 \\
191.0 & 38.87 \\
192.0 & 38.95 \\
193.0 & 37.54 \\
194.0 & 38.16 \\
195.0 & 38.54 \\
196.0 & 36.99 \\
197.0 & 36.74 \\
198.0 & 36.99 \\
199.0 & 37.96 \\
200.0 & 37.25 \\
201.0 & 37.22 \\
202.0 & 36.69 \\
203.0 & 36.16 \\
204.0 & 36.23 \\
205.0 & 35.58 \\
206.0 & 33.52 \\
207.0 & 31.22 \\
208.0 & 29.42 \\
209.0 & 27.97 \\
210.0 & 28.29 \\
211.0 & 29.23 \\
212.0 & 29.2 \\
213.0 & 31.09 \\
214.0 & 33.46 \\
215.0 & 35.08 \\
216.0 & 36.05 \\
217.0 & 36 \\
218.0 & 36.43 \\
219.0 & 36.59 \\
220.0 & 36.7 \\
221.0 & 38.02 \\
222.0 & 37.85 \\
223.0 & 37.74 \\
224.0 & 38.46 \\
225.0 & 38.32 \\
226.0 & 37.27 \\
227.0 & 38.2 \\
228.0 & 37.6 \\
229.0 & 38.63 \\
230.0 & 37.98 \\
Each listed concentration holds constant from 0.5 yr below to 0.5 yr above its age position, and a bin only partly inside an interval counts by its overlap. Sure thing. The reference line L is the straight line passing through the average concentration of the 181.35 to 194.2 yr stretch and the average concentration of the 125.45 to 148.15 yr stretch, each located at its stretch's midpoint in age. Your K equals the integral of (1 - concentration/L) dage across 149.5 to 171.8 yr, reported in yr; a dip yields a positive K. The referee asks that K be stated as 9.4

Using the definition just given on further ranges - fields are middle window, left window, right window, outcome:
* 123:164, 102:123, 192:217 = 8.64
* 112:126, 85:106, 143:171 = -2.73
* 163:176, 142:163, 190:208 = -0.43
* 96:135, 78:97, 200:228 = -1.61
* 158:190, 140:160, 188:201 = 1.40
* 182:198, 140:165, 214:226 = -3.26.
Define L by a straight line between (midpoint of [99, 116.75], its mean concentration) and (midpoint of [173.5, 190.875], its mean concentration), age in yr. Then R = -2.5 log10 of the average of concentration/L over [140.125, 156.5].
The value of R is 0.40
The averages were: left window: 40.8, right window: 36.7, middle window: 26.7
